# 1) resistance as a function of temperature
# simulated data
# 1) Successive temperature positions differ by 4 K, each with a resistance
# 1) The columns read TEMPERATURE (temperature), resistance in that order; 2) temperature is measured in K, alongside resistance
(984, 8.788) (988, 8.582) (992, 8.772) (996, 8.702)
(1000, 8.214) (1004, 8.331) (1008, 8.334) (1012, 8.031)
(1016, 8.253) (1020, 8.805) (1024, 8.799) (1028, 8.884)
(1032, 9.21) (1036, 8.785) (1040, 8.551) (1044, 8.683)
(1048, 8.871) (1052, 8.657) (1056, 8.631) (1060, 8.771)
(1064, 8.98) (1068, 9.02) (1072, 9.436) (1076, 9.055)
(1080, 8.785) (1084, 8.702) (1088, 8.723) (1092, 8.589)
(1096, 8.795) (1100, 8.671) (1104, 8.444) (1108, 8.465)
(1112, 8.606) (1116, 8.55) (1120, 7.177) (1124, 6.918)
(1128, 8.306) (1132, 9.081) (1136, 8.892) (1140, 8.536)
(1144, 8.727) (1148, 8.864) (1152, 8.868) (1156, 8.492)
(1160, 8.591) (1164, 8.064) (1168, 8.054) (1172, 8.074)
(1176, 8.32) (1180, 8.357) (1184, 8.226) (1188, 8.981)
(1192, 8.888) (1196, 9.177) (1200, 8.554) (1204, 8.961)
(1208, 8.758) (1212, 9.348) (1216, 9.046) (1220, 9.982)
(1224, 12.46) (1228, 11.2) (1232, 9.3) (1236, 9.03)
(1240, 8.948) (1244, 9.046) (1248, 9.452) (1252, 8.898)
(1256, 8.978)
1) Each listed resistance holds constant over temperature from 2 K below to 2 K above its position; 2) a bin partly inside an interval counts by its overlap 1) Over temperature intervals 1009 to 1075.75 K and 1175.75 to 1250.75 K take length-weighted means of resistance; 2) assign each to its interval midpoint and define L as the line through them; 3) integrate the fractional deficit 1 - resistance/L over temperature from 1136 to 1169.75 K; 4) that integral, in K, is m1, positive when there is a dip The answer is 2.05 K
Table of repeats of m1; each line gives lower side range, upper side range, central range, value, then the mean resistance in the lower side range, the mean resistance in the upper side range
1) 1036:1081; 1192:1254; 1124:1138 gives 1.0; 8.86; 9.46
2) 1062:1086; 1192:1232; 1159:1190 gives 3.8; 9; 9.66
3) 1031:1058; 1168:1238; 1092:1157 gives 3.7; 8.75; 9.18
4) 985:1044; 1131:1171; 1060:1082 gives -1.1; 8.6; 8.59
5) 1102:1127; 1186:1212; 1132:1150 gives -1.0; 8.04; 8.92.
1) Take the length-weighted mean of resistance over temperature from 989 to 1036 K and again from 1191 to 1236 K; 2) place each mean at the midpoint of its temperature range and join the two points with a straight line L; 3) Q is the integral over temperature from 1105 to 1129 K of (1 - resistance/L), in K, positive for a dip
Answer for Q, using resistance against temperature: 2.9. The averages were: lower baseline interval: 8.58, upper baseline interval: 9.6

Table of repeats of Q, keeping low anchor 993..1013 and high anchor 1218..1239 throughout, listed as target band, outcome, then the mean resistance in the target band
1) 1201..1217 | 1.8 K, 9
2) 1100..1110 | 0.8 K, 8.5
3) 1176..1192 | 2.2 K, 8.54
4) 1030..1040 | -0.3 K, 8.91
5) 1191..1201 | 1.1 K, 8.9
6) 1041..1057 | 0.1 K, 8.71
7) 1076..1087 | 0.3 K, 8.8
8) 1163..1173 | 1.8 K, 8.06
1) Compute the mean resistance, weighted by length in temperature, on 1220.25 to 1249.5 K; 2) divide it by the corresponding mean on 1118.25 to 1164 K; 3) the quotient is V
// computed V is 1.2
